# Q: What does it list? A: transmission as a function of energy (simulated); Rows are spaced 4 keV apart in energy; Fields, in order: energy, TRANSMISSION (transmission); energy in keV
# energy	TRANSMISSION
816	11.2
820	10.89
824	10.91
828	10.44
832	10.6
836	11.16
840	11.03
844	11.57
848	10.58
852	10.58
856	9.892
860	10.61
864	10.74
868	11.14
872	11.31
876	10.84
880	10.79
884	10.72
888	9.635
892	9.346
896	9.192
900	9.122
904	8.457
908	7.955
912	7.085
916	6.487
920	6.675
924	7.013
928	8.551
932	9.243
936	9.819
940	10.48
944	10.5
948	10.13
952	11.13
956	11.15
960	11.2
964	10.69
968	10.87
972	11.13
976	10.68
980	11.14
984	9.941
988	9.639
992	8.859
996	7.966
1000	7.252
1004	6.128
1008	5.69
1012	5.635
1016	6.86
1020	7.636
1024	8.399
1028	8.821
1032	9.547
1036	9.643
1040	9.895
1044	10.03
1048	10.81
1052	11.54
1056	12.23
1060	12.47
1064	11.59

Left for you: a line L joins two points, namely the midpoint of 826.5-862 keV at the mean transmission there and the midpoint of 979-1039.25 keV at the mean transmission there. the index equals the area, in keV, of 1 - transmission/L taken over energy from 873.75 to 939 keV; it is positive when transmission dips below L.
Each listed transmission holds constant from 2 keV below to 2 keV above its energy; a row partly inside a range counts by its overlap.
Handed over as 6.28 keV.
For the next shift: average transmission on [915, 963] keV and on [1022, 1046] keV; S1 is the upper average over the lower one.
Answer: 0.99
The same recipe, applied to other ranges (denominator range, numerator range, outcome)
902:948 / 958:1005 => 1.15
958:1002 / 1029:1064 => 1.08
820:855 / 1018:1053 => 0.88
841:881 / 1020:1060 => 0.93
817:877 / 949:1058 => 0.87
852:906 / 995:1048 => 0.79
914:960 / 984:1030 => 0.82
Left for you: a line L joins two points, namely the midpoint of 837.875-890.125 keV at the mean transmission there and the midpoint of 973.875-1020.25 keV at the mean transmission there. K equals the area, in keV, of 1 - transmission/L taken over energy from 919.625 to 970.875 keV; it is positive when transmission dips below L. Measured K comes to -4.6 keV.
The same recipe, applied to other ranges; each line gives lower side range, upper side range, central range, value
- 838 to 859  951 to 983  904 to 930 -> 8.3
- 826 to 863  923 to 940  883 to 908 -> 1.2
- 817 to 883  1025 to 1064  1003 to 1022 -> 7.5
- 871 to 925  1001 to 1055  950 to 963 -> -3.5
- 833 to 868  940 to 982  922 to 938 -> 3.2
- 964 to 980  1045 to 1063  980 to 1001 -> 3.9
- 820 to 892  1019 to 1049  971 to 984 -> -1.4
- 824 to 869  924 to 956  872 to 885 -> -0.5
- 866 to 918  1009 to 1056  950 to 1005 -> -4.3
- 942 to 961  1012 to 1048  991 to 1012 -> 5.7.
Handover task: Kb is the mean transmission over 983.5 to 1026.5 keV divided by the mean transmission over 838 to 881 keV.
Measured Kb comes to 0.7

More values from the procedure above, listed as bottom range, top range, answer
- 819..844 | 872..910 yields 0.89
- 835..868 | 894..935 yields 0.74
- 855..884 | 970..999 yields 0.91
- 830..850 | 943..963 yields 0.99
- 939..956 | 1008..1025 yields 0.65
